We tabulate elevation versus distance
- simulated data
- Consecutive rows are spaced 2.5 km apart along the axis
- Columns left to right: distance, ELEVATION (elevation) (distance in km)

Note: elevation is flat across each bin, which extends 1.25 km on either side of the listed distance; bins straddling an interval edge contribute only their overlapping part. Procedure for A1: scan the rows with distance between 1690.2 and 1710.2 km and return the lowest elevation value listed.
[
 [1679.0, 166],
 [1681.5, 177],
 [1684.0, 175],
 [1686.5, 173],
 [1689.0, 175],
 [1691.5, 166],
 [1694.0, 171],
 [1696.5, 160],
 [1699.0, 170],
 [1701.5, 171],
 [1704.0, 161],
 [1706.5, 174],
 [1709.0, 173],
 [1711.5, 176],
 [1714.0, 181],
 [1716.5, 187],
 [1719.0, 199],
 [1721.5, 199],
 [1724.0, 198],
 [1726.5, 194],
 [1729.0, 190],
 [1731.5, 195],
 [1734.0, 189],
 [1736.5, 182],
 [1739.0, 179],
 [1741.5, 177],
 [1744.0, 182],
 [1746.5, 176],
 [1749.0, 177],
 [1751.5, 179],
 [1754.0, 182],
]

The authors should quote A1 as 160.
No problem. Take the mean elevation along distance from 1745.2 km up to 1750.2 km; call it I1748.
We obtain 177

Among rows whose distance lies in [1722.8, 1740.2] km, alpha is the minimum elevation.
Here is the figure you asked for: 179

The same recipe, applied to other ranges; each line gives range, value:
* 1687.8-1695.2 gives 166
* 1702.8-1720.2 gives 161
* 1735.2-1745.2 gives 177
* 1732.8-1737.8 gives 182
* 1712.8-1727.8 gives 181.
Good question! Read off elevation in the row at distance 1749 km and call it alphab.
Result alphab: 177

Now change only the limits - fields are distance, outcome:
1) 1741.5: 177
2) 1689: 175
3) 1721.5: 199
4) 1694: 171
